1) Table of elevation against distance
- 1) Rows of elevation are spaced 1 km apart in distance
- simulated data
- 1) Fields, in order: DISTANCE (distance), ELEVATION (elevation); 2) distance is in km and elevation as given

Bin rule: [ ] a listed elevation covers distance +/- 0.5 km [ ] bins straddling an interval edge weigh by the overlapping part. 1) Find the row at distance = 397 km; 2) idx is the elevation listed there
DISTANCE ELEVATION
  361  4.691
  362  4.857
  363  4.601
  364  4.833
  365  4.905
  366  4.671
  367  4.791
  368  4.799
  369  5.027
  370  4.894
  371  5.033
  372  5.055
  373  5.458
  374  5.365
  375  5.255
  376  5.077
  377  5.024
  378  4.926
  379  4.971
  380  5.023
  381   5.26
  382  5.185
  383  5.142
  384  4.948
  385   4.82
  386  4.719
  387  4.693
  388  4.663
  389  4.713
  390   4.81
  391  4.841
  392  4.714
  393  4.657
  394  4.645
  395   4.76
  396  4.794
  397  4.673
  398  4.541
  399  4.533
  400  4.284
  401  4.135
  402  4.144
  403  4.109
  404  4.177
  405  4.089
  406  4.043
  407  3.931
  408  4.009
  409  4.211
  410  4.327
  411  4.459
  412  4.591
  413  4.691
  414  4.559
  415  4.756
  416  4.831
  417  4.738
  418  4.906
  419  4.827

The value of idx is 4.673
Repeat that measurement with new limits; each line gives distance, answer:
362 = 4.857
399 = 4.533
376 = 5.077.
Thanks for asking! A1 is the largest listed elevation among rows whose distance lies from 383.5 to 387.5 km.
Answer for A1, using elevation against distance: 4.948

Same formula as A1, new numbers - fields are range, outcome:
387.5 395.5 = 4.841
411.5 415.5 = 4.756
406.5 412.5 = 4.591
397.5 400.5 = 4.541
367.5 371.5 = 5.033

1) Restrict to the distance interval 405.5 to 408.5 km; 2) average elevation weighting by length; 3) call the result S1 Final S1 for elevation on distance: 3.99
